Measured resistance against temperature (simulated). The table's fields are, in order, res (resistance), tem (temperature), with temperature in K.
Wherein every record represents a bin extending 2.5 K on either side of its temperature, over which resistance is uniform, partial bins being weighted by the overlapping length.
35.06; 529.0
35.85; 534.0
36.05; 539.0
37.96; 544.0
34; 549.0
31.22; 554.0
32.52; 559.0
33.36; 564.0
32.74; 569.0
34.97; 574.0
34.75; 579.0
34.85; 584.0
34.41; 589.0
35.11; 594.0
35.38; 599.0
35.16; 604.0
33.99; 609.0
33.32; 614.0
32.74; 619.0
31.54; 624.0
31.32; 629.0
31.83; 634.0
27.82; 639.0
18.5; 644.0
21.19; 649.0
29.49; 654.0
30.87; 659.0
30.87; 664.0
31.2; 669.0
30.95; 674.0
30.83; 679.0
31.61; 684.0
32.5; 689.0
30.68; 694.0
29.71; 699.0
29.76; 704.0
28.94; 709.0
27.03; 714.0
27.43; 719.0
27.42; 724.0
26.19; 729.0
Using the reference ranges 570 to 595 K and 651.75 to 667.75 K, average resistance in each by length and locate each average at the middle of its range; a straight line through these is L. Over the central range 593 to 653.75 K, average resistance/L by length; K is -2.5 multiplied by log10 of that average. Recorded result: 0.07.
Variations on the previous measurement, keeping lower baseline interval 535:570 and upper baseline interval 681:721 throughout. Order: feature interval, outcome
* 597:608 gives -0.08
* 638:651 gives 0.39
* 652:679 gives 0.00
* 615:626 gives -0.01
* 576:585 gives -0.05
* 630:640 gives 0.05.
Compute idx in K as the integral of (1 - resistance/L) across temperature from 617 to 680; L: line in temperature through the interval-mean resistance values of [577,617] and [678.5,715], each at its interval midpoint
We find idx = 6.3 K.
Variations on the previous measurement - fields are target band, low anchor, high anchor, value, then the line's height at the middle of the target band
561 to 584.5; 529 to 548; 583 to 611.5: 0.9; 35.4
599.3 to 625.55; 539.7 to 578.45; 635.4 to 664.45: -3.6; 29.5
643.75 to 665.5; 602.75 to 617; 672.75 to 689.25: 3.7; 32.4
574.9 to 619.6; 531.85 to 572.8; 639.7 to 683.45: -3.9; 31.7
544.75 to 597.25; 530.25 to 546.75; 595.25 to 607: 2.7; 35.8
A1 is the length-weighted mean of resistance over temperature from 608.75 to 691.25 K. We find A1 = 29.9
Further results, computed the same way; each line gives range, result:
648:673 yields 29.3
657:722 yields 30.2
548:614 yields 34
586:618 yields 34.5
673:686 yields 31.1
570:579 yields 34.5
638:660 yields 25.1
